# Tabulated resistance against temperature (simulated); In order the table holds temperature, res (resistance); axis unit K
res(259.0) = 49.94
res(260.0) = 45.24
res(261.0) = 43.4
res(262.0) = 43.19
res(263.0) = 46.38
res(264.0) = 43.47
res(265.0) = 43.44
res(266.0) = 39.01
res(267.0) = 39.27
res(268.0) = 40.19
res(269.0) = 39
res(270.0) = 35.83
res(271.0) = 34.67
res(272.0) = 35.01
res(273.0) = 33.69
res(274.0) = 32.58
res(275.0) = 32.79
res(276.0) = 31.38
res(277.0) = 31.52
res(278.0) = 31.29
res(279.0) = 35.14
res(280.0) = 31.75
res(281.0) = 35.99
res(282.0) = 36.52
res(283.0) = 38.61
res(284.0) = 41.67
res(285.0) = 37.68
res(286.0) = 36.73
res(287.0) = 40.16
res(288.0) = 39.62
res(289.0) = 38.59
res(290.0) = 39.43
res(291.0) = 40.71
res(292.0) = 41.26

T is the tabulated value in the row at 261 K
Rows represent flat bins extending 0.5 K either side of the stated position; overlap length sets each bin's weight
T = 43.4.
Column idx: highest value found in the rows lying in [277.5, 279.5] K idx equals 35.14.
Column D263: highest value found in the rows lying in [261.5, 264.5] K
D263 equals 46.38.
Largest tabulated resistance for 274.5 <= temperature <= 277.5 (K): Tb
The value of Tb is 32.79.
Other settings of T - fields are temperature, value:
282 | 36.52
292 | 41.26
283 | 38.61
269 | 39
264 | 43.47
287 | 40.16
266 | 39.01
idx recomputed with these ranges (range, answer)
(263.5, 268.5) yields 43.47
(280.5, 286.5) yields 41.67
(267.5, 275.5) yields 40.19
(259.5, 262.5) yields 45.24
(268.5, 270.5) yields 39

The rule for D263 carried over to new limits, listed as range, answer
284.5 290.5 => 40.16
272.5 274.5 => 33.69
